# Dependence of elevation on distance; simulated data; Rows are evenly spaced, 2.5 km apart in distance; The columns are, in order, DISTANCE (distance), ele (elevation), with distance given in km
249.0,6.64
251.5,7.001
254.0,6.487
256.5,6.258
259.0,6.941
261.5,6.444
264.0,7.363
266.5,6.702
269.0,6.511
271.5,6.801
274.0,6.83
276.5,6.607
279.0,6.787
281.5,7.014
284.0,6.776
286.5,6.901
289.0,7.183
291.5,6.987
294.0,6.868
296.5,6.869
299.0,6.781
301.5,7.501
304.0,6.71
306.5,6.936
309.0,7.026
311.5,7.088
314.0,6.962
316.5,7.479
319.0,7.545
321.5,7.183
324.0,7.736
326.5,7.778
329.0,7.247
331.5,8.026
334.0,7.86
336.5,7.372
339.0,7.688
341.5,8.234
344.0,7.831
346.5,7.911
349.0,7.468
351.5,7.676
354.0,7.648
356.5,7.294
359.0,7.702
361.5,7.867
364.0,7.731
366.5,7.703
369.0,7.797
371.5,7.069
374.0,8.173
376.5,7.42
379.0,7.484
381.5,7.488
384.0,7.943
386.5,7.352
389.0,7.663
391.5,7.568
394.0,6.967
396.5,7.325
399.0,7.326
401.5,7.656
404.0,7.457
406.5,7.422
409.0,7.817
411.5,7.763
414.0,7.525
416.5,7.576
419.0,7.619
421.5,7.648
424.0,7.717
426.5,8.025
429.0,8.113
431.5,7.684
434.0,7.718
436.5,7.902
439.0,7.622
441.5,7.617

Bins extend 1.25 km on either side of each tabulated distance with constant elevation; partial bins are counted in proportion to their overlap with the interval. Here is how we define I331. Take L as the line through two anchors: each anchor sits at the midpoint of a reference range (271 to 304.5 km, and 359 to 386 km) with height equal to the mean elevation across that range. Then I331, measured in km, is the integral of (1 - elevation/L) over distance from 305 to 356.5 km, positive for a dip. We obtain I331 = -1.7 km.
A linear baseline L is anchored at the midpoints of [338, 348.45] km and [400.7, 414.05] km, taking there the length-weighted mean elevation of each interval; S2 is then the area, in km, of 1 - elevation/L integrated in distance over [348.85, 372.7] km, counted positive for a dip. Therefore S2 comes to 0.65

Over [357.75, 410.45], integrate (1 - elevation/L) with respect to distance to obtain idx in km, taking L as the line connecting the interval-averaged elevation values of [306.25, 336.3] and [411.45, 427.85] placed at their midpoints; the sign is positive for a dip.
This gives 0.18 km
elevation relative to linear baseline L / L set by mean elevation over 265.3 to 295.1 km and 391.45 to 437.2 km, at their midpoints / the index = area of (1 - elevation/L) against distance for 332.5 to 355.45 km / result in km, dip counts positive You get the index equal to -1.7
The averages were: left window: 6.83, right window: 7.62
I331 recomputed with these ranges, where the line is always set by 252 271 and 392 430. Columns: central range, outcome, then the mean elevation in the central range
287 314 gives -0.3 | 6.99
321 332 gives -0.8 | 7.59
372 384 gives -0.4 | 7.64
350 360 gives -0.4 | 7.57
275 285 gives 0.0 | 6.8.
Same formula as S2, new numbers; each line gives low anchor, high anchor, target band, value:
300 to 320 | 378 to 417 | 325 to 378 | -2.7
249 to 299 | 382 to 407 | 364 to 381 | -0.6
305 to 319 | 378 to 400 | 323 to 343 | -1.4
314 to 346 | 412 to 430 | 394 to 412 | 0.5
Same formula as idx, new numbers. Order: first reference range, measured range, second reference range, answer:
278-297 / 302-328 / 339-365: 0.1 km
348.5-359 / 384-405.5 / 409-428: 0.6 km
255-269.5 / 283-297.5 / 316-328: 0.3 km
